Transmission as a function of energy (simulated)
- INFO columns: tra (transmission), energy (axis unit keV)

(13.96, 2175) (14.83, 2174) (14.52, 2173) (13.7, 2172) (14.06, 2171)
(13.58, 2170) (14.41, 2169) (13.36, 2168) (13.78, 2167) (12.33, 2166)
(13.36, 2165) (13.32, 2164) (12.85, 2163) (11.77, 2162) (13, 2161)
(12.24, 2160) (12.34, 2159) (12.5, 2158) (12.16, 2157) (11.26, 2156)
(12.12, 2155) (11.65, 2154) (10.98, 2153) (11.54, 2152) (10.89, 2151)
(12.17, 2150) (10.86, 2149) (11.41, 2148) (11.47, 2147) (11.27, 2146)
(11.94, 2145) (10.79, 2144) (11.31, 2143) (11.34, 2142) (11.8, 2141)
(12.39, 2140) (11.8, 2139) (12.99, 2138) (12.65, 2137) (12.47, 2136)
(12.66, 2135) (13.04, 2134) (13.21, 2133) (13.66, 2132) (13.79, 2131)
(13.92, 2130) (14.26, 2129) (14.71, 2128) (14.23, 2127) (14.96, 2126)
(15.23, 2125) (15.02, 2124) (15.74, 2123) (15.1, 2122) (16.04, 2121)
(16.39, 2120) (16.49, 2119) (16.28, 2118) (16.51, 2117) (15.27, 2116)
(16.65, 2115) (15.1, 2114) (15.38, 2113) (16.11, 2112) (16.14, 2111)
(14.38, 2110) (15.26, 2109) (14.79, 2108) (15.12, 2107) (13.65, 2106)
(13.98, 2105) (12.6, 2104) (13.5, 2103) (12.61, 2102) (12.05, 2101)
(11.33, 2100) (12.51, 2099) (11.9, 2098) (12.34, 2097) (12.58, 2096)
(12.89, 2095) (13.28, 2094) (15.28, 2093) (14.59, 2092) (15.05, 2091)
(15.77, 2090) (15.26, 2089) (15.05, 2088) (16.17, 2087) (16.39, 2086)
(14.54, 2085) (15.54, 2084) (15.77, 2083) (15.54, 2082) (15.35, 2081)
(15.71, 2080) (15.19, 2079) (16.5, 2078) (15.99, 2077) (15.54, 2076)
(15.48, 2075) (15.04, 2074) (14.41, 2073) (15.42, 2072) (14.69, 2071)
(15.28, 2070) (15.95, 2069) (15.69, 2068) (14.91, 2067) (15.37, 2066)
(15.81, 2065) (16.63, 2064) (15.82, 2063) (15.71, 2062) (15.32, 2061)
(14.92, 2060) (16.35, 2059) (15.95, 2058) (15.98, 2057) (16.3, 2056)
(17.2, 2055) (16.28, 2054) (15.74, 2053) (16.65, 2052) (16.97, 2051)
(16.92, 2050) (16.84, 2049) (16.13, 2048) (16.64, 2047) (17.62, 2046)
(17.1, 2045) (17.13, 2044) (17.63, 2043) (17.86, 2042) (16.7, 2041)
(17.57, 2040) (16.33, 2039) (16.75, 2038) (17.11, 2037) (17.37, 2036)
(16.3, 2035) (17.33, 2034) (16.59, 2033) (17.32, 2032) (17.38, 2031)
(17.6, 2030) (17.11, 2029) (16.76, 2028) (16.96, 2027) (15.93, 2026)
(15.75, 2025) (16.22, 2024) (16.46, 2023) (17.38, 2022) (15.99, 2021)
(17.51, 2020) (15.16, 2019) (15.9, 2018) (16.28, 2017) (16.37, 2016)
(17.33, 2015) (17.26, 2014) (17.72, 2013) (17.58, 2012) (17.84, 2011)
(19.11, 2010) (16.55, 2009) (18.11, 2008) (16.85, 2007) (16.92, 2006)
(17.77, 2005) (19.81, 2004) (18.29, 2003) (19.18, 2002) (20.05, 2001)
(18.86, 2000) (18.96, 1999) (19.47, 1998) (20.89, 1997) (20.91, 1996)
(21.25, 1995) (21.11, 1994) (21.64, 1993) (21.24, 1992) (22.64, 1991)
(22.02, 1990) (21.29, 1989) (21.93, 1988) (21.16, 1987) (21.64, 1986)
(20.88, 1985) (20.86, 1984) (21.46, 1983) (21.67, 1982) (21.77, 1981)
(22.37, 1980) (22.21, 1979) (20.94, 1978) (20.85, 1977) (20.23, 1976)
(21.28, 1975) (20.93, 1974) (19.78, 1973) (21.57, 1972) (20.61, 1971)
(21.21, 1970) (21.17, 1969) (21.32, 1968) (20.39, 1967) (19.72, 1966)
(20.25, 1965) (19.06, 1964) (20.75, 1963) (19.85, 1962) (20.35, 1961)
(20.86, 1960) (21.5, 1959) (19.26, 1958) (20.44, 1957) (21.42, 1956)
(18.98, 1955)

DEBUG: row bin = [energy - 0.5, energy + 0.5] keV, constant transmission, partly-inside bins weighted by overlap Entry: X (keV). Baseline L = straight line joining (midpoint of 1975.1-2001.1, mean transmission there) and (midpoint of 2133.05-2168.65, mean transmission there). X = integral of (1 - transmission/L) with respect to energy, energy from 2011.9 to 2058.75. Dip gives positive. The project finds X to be 4.3 keV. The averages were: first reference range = 21.1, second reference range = 12.1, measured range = 16.8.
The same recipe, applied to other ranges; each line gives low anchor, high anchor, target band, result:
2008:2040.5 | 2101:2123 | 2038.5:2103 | 2.1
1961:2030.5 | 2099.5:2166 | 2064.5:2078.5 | 0.5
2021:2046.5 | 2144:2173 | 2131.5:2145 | 0.8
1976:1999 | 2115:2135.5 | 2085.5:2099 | 1.8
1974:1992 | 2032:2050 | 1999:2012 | 1.0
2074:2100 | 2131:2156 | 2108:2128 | -3.5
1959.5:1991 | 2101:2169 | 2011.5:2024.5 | 1.6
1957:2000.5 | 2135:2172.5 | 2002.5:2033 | 3.0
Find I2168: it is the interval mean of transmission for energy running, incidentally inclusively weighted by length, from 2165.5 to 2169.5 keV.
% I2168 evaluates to 13.5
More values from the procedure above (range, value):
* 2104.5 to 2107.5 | 14.2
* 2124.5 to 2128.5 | 14.8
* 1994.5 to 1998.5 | 20.6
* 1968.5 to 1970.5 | 21.2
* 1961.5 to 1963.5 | 20.3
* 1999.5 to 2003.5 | 19.1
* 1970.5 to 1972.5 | 21.1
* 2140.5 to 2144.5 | 11.3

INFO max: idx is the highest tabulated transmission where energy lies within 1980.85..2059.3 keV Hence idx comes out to 22.64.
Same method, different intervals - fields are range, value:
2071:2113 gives 16.5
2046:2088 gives 17.62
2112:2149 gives 16.65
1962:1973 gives 21.57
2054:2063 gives 17.2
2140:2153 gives 12.39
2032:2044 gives 17.86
